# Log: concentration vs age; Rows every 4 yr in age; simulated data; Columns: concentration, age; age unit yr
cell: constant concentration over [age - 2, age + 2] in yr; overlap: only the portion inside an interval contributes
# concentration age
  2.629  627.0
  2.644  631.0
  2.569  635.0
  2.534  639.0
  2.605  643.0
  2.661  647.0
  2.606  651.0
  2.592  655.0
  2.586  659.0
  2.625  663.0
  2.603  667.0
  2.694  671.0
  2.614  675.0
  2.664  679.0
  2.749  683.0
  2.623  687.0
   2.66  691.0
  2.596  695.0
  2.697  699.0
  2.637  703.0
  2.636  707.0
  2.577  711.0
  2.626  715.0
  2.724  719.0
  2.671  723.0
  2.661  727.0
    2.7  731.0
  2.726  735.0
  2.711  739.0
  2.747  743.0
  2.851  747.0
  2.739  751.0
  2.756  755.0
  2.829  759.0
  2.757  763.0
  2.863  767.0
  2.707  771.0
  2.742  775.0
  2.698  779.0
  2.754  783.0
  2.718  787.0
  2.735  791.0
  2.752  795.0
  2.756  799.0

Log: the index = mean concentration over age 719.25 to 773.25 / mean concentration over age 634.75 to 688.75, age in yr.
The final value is 1.05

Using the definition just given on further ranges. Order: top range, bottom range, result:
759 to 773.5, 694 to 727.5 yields 1.05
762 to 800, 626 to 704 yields 1.05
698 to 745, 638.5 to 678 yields 1.02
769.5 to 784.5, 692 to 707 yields 1.03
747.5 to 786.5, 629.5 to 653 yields 1.06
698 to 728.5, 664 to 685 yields 1.00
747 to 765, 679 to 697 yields 1.05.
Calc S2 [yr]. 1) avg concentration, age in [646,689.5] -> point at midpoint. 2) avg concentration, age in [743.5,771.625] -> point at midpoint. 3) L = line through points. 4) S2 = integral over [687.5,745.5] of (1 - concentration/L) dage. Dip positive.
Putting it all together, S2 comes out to 1.1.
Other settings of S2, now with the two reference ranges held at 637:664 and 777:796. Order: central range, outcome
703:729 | 0.1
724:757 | -0.6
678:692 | -0.2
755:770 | -0.5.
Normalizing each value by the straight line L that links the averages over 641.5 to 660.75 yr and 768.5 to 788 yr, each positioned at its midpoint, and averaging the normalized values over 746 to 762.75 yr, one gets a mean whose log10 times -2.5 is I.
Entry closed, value -0.03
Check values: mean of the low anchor 2.61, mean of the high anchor 2.73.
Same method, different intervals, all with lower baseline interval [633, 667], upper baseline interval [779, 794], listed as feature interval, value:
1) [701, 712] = 0.01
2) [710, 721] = 0.01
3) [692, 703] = 0.00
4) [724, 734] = 0.00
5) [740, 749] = -0.04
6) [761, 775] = -0.02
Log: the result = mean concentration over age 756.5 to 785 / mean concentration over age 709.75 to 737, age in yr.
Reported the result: 1.0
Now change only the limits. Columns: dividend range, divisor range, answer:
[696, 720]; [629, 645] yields 1.02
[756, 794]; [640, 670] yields 1.06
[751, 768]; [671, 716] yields 1.05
